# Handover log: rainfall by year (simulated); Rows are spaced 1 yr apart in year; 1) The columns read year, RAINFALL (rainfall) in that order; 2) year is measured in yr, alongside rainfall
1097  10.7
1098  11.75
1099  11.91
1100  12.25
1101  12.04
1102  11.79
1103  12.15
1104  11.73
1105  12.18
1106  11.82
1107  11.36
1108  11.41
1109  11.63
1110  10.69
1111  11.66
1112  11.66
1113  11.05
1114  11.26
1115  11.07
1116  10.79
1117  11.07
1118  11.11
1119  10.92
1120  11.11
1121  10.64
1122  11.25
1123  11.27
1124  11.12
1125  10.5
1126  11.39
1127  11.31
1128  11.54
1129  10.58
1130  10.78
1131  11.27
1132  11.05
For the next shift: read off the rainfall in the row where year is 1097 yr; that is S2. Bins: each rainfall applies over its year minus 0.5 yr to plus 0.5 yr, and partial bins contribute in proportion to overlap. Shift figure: 10.7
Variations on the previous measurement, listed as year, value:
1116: 10.79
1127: 11.31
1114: 11.26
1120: 11.11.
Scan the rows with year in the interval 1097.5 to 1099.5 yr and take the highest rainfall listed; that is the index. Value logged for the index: 11.91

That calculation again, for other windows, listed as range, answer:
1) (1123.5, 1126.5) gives 11.39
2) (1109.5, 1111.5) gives 11.66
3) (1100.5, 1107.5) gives 12.18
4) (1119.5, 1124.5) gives 11.27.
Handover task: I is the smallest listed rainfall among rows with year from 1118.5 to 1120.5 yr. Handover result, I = 10.92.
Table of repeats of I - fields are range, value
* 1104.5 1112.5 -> 10.69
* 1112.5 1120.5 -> 10.79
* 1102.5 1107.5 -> 11.36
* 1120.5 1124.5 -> 10.64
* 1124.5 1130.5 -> 10.5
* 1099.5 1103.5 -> 11.79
